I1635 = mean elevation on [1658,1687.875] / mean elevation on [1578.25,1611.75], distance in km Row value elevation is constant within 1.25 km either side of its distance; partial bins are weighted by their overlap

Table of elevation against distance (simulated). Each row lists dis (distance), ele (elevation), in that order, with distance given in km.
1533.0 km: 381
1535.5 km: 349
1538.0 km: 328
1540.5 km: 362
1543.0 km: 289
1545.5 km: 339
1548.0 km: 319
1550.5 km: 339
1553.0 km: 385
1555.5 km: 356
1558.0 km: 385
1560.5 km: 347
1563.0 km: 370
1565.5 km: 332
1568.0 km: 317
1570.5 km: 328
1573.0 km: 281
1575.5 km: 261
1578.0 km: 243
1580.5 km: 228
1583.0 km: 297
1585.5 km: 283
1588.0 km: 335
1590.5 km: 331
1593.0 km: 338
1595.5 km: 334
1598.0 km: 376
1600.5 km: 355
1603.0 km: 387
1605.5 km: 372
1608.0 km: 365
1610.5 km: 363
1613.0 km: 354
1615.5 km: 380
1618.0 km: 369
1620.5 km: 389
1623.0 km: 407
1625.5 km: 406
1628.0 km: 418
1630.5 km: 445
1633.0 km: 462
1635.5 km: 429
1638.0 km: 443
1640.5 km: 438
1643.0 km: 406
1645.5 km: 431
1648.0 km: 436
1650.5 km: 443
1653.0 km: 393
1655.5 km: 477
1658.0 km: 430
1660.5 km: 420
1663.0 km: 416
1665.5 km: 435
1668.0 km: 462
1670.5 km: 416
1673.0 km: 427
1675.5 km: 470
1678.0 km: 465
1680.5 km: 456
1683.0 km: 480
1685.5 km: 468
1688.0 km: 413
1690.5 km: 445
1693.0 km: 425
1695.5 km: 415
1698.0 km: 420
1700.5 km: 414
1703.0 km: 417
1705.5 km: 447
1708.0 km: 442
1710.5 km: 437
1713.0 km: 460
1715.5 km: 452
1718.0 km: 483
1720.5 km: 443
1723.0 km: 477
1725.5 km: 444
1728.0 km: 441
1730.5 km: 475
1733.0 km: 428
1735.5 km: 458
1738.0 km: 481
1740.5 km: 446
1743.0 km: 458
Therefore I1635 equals 1.3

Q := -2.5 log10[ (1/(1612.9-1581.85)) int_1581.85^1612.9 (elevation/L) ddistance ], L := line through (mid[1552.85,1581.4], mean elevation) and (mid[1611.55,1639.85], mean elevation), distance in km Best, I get 0.063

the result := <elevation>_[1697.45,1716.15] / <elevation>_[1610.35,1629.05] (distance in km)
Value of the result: 1.13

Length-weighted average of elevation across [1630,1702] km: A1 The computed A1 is 437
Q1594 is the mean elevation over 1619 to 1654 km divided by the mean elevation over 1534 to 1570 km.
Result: 1.2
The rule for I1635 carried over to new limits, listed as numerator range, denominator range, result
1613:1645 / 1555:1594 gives 1.32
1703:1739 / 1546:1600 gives 1.40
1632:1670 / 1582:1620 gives 1.24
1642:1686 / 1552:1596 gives 1.38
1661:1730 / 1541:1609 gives 1.35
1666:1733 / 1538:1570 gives 1.30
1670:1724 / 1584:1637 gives 1.18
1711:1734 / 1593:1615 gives 1.26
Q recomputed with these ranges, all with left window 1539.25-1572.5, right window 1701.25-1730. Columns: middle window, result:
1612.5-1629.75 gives -0.02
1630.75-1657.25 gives -0.09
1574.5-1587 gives 0.33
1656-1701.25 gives -0.04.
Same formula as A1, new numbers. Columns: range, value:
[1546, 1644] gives 358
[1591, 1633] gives 380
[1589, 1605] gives 354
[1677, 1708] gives 439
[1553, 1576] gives 336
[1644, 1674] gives 432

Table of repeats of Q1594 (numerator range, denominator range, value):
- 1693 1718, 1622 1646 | 1.02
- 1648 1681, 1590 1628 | 1.18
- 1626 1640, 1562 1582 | 1.49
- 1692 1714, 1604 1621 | 1.16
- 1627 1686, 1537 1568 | 1.28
